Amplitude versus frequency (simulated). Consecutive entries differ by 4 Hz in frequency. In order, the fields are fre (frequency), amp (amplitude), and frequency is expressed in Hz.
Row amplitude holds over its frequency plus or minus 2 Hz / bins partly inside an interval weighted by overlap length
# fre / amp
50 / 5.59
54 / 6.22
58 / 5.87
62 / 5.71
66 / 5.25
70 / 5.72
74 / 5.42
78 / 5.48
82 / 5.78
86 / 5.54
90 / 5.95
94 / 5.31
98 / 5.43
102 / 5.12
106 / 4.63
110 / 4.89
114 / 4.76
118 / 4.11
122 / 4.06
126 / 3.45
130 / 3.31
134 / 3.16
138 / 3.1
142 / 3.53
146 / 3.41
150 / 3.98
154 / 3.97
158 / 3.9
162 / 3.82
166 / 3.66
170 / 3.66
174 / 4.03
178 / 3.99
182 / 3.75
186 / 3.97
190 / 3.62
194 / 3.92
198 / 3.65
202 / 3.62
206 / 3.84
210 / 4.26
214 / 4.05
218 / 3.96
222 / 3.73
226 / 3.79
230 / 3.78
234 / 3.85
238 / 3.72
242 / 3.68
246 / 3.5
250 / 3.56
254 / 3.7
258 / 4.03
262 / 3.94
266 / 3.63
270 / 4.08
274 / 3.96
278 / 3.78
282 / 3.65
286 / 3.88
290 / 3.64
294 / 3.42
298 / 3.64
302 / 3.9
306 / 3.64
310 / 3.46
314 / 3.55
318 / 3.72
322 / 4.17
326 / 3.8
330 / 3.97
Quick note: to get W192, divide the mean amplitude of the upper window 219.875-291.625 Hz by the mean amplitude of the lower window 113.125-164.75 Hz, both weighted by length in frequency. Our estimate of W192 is 1.02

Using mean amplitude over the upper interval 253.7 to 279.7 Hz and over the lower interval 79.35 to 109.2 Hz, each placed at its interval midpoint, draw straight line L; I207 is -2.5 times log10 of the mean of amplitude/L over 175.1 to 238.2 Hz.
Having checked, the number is 0.14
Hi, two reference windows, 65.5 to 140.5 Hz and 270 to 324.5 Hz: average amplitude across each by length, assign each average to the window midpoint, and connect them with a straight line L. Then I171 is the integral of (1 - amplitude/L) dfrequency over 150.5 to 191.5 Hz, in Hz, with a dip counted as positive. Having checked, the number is 5.10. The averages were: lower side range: 4.74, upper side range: 3.74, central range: 3.84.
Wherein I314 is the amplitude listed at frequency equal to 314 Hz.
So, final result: 3.55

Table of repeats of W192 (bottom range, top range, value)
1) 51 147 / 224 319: 0.77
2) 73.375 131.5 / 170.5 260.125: 0.78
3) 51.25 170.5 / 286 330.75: 0.80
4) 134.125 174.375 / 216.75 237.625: 1.04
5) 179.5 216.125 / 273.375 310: 0.96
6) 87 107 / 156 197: 0.72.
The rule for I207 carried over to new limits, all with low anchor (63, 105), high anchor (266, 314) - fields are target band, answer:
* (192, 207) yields 0.20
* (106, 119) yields 0.13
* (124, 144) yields 0.46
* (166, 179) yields 0.22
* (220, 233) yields 0.13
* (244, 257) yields 0.12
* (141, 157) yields 0.30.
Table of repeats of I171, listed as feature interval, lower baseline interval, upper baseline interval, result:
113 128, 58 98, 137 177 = 1.78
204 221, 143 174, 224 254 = -1.30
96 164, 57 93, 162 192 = 9.06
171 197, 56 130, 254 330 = 3.62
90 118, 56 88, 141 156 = -1.16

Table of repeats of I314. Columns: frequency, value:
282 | 3.65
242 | 3.68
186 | 3.97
